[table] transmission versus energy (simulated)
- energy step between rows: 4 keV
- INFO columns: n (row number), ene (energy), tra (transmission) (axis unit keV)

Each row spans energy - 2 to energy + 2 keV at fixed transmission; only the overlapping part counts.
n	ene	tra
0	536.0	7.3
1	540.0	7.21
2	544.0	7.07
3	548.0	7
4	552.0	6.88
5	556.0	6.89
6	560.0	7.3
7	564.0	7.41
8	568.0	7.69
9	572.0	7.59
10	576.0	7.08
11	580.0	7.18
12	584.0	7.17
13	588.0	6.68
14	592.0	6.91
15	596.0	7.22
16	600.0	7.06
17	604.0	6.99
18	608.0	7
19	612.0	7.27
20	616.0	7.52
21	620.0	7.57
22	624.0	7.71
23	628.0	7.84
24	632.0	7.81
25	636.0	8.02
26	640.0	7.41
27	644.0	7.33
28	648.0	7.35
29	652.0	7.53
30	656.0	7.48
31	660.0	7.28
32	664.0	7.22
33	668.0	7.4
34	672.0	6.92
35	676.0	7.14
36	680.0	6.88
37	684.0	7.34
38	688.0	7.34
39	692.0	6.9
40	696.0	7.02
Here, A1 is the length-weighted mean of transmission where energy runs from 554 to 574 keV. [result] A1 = 7.38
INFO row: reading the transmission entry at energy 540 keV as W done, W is 7.21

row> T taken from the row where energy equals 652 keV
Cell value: 7.53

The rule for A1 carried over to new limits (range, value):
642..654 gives 7.4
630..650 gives 7.58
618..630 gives 7.71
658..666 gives 7.25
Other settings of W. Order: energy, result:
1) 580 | 7.18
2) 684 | 7.34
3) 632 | 7.81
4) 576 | 7.08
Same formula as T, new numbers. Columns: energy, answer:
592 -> 6.91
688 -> 7.34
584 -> 7.17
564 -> 7.41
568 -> 7.69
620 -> 7.57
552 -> 6.88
